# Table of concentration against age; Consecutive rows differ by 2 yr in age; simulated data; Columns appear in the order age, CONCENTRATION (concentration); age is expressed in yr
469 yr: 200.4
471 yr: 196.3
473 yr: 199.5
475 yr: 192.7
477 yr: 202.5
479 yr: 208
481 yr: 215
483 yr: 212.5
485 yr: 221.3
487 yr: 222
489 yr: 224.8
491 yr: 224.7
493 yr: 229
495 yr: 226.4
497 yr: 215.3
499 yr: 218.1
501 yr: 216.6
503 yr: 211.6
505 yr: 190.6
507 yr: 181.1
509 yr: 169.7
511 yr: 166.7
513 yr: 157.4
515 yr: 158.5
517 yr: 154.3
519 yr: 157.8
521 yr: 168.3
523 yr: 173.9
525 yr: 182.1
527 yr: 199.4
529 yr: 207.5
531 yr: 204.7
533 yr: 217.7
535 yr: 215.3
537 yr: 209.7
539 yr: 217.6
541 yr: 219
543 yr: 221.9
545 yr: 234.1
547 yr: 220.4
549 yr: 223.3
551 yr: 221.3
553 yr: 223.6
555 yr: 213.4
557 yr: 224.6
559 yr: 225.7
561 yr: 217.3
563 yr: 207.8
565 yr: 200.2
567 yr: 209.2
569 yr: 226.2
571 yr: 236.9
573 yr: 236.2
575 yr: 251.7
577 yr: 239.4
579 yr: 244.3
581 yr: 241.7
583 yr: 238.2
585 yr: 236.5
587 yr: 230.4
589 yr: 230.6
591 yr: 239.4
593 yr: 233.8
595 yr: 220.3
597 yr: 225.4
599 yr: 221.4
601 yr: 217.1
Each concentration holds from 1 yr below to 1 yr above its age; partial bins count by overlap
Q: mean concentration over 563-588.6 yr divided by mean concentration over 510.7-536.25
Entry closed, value 1.27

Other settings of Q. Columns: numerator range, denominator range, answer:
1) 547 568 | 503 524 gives 1.28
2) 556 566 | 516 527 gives 1.26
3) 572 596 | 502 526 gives 1.37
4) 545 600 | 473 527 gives 1.16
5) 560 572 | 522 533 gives 1.10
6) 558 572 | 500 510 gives 1.12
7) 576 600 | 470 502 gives 1.09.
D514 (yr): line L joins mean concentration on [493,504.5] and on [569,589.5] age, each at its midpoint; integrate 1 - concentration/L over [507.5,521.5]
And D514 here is 3.7 yr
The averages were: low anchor 217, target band 162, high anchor 238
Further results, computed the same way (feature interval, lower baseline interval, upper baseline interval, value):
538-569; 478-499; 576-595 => 1.6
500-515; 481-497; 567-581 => 2.8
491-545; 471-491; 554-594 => 5.2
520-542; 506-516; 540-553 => -0.3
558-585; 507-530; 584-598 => -1.7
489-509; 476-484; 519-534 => -0.9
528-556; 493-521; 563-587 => -1.0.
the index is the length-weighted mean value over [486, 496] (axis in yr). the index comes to 225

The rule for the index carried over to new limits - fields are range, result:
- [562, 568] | 206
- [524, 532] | 198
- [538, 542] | 218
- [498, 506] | 209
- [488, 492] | 225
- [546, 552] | 222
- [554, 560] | 221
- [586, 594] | 234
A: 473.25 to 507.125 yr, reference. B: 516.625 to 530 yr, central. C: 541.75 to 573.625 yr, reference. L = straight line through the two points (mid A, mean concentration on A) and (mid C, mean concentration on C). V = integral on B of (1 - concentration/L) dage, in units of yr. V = 2.4 yr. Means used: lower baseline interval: 213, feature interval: 179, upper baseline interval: 221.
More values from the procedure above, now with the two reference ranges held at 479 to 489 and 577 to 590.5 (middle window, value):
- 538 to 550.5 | 0.4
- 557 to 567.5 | 0.9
